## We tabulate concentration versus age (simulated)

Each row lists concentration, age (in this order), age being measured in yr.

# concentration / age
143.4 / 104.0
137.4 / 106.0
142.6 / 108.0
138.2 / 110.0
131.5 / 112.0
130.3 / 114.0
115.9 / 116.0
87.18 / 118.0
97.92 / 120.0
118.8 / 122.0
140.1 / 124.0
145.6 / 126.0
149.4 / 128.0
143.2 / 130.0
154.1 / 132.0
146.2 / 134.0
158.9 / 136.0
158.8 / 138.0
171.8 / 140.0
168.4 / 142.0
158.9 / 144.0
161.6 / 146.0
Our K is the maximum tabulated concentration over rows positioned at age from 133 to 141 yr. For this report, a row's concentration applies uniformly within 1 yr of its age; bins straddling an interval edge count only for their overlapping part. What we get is 171.8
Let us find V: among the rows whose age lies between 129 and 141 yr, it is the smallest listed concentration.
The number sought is 143.2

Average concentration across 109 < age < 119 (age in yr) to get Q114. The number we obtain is 121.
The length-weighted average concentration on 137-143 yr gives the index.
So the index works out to 166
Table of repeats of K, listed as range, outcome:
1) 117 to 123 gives 118.8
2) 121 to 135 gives 154.1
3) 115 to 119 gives 115.9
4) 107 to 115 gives 142.6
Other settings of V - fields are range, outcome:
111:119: 87.18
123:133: 140.1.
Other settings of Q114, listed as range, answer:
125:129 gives 148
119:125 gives 119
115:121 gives 100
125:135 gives 148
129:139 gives 152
